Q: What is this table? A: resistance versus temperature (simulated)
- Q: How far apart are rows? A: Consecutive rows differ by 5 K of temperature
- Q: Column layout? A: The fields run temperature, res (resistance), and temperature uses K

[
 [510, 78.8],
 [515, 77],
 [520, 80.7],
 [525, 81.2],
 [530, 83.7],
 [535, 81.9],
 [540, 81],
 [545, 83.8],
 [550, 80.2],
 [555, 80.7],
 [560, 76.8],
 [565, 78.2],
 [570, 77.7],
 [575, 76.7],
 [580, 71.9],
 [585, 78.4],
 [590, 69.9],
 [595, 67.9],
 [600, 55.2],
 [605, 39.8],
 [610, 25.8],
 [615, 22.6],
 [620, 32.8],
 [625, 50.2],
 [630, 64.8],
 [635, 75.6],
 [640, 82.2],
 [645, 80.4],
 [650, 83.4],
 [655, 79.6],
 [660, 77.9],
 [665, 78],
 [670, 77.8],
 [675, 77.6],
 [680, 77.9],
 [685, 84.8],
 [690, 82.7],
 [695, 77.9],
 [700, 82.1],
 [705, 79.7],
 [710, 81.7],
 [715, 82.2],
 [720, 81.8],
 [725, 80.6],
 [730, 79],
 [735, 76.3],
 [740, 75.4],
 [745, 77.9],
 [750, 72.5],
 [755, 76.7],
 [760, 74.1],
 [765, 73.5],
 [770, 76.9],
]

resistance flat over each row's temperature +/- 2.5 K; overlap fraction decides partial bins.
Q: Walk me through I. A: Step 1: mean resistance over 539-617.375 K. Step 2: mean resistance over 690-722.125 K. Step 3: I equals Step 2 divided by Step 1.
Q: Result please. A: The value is 1.2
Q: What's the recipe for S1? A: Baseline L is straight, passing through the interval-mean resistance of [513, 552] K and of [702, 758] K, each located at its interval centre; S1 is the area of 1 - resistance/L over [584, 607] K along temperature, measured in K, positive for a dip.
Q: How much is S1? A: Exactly 5.4 K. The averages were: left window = 81.3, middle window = 61.7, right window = 78.5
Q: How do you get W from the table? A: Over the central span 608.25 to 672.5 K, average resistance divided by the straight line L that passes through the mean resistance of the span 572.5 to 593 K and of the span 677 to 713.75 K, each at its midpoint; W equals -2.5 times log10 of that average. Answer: 0.207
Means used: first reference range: 74.1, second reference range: 81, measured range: 64.4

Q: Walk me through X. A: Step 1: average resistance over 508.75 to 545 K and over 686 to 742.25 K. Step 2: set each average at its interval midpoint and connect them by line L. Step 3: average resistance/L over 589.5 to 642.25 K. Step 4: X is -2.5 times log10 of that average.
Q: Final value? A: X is 0.46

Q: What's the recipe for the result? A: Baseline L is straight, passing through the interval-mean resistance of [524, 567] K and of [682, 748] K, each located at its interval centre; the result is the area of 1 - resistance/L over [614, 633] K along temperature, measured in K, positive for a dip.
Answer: 8.4 K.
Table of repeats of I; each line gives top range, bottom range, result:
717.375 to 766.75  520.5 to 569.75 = 0.95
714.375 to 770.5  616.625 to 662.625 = 1.12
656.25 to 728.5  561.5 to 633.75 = 1.37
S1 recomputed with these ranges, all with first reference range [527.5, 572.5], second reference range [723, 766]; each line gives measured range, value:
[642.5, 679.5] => -0.5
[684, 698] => -0.7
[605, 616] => 7.1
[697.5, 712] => -0.8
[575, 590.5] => 1.0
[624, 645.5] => 2.0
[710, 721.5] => -0.8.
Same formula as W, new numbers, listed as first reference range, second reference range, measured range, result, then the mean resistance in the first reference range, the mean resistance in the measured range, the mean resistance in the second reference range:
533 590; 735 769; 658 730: -0.06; 78.4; 80.2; 75.2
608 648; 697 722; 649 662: -0.25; 55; 80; 81.4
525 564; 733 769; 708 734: -0.06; 81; 80.8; 75.3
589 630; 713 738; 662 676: -0.22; 45.8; 77.8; 79.8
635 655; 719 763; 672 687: -0.01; 80.9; 79.9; 76.9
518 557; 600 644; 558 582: -0.10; 81.7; 76.3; 50.6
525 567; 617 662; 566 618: 0.27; 80.8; 58.9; 69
